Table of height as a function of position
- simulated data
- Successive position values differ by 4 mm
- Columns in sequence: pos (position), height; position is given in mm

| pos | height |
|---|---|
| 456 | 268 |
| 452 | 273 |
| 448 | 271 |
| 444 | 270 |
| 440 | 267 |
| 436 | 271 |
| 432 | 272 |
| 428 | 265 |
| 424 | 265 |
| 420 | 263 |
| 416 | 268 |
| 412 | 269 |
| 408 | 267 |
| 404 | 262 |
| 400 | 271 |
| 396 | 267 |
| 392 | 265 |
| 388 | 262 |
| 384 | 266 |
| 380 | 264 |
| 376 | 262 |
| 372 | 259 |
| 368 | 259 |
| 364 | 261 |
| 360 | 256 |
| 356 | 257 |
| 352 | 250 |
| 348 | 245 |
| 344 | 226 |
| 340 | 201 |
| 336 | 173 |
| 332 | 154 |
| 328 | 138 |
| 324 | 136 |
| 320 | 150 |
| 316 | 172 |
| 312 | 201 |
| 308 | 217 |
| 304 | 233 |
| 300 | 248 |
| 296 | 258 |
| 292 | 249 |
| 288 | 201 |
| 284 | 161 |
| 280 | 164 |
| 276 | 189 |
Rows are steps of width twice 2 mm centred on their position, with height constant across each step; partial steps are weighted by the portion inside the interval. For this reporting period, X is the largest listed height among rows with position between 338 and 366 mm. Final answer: 261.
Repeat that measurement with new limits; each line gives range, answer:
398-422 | 271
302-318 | 233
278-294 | 249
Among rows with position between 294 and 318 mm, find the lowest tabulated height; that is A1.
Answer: 172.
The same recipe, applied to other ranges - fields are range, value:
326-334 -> 138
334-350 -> 173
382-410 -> 262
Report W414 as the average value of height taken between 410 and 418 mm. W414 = 268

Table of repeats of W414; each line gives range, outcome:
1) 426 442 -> 269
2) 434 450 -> 270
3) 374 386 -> 264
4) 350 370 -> 257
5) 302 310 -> 225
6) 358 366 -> 258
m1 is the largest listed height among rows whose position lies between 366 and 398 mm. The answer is 267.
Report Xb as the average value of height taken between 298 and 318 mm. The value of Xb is 214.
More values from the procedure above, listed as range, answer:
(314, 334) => 150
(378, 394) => 264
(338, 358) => 236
